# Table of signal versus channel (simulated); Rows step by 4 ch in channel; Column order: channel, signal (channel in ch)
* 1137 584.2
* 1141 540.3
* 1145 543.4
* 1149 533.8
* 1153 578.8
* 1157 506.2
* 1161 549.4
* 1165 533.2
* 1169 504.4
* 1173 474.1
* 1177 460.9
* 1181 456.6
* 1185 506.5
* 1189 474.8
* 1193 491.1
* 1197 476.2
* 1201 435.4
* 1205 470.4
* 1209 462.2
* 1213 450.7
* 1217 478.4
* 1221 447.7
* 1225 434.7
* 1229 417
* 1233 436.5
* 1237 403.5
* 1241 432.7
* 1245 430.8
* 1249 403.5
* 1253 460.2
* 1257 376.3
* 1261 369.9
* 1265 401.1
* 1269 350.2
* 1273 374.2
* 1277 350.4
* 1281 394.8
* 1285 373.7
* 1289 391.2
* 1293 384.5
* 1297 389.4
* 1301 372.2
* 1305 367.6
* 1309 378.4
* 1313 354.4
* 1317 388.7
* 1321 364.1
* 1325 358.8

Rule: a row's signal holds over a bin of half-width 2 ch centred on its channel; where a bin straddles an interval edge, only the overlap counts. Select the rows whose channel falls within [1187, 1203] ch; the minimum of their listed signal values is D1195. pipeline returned 435.4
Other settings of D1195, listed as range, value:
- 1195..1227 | 434.7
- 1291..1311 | 367.6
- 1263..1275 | 350.2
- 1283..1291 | 373.7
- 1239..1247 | 430.8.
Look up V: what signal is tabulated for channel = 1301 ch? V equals 372.2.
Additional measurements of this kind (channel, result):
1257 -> 376.3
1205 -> 470.4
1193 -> 491.1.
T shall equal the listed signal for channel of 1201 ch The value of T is 435.4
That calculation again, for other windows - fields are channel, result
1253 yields 460.2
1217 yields 478.4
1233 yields 436.5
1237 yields 403.5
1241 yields 432.7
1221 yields 447.7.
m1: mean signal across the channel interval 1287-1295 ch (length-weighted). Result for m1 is 388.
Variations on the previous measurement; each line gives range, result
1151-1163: 545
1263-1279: 369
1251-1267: 402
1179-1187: 482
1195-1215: 459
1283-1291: 382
